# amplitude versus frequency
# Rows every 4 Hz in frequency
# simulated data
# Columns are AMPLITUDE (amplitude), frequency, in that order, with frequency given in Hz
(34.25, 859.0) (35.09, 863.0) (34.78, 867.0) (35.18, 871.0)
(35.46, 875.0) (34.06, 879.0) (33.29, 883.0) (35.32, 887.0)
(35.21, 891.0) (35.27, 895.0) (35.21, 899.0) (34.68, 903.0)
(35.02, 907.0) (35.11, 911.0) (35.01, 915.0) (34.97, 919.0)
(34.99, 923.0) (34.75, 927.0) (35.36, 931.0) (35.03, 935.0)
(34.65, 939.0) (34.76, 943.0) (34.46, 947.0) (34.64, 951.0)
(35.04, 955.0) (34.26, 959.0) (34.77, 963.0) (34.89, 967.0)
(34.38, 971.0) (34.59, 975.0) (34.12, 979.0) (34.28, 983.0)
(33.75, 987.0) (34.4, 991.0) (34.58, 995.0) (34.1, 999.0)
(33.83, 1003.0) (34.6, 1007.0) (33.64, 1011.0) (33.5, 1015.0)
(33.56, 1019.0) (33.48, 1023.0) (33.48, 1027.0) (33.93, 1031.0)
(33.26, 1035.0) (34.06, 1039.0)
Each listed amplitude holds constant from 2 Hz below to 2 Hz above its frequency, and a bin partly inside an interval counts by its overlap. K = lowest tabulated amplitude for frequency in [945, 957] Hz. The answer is 34.46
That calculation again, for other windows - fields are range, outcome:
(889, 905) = 34.68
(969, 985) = 34.12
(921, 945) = 34.65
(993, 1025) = 33.48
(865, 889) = 33.29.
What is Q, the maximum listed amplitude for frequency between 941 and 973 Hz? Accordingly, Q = 35.04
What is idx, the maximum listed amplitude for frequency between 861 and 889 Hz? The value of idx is 35.46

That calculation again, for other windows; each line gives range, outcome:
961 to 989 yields 34.89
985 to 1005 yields 34.58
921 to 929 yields 34.99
